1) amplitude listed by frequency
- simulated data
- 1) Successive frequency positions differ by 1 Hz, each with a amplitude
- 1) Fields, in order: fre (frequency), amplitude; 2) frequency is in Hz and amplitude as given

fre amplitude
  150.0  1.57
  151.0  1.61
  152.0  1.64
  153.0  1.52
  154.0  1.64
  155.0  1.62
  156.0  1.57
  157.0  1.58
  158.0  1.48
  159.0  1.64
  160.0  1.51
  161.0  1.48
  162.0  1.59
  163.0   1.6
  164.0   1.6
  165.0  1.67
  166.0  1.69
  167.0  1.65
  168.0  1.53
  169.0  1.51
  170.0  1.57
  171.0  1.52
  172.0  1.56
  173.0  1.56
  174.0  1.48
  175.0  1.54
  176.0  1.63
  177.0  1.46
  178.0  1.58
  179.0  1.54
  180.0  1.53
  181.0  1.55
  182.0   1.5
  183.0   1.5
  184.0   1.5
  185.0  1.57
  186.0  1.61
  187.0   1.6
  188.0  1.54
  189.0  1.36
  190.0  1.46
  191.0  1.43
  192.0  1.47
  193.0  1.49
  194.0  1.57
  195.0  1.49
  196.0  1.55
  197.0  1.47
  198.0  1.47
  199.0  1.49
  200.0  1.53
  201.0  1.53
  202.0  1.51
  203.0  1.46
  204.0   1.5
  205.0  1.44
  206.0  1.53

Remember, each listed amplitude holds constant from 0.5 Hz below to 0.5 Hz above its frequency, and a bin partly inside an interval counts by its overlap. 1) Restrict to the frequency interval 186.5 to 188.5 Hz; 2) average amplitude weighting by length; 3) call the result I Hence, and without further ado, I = 1.57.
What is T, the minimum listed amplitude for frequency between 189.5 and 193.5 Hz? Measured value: 1.43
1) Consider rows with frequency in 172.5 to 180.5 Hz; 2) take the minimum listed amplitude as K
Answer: 1.46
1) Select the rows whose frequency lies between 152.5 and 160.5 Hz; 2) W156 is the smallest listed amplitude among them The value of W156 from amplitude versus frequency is 1.48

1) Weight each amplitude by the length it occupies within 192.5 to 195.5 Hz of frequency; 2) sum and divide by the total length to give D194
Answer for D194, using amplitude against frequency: 1.52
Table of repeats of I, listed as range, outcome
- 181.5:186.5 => 1.54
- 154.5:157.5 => 1.59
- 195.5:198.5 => 1.5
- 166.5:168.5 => 1.59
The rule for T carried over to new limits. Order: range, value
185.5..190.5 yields 1.36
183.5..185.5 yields 1.5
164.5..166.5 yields 1.67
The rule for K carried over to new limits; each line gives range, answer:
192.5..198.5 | 1.47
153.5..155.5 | 1.62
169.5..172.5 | 1.52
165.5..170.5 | 1.51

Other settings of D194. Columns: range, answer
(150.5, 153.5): 1.59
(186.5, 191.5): 1.48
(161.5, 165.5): 1.62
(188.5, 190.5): 1.41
